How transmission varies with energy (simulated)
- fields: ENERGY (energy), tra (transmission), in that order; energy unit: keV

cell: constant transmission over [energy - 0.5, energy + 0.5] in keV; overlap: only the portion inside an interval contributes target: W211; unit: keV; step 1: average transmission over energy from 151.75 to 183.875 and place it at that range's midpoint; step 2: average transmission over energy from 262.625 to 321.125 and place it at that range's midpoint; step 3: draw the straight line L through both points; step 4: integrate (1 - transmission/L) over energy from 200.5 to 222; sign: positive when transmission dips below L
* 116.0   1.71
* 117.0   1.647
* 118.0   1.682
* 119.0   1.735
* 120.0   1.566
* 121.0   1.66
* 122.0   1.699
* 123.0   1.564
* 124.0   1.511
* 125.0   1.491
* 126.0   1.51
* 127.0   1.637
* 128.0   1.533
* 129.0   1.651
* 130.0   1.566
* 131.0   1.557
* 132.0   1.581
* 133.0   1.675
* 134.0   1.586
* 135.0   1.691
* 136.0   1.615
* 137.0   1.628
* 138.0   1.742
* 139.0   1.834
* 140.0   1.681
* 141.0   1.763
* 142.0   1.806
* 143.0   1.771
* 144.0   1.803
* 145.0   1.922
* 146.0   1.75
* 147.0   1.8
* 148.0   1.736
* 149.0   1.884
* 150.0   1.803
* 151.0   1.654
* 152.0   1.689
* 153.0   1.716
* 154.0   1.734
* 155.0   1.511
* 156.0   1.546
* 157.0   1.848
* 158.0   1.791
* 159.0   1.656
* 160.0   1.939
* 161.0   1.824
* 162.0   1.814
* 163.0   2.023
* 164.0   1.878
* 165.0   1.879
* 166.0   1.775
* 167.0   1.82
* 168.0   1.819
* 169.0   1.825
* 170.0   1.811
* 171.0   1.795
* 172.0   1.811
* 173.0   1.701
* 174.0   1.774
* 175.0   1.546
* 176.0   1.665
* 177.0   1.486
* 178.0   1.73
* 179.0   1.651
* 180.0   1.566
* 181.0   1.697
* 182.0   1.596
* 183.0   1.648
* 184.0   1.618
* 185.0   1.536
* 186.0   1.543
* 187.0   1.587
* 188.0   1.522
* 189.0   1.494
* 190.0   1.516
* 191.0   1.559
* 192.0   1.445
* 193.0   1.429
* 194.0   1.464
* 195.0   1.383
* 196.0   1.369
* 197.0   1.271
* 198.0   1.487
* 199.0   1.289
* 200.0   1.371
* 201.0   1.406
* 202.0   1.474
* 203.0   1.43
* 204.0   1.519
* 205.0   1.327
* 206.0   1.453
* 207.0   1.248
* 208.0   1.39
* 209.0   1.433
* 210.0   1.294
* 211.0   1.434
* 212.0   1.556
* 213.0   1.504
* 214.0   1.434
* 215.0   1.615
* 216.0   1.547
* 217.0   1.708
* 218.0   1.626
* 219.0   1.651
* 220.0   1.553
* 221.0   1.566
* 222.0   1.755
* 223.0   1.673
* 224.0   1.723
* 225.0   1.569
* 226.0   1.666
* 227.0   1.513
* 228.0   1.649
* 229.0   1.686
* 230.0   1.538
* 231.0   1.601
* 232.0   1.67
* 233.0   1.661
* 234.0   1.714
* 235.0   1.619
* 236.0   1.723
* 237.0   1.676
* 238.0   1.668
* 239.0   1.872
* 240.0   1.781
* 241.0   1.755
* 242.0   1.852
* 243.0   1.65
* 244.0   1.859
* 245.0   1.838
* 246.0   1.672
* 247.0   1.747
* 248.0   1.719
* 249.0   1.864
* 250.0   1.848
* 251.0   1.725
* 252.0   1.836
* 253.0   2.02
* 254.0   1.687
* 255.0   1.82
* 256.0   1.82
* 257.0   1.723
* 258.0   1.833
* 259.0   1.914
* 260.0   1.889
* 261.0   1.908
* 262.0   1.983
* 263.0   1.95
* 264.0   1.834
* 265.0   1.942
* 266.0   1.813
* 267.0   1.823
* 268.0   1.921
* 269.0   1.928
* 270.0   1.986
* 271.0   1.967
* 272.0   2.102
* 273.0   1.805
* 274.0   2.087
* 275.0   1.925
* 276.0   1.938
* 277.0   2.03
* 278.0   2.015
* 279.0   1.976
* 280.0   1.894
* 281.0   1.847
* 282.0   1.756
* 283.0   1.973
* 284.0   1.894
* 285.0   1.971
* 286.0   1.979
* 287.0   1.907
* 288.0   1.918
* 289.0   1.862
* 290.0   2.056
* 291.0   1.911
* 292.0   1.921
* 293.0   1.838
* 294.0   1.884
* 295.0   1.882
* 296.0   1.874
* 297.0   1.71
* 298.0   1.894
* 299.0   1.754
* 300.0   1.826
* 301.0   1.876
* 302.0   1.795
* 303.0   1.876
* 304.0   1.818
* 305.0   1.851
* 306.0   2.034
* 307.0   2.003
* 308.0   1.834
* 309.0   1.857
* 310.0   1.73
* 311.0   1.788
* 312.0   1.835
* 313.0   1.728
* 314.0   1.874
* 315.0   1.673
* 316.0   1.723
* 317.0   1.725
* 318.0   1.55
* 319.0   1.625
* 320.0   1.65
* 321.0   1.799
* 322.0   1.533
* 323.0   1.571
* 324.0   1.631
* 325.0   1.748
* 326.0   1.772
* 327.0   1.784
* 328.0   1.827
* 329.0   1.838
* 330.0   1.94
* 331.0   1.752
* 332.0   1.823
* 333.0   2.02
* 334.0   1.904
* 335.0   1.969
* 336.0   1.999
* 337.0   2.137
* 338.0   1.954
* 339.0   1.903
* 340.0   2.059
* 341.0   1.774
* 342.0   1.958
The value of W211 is 3.5 keV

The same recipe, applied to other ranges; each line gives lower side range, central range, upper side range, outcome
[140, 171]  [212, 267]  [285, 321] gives 2.48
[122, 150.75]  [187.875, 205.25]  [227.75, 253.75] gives 2.89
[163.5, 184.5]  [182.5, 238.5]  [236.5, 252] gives 6.86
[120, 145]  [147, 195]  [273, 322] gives 0.33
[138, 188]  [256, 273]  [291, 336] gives -1.13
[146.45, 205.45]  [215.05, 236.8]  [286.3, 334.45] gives 0.81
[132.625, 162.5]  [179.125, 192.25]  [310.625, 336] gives 1.34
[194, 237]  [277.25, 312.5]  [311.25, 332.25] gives -4.23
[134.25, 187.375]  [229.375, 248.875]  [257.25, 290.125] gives 1.53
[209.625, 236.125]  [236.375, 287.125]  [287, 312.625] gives -3.84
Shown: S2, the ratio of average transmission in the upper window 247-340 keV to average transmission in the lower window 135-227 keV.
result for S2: 1.1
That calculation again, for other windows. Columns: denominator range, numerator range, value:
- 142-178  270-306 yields 1.08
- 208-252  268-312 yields 1.15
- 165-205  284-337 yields 1.16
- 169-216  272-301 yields 1.25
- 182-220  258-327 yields 1.26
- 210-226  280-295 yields 1.20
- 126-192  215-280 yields 1.05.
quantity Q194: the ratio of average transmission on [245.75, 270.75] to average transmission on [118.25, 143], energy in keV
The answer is 1.1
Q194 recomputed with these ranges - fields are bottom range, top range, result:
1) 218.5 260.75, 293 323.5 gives 1.03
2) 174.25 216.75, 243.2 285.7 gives 1.26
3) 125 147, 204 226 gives 0.91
